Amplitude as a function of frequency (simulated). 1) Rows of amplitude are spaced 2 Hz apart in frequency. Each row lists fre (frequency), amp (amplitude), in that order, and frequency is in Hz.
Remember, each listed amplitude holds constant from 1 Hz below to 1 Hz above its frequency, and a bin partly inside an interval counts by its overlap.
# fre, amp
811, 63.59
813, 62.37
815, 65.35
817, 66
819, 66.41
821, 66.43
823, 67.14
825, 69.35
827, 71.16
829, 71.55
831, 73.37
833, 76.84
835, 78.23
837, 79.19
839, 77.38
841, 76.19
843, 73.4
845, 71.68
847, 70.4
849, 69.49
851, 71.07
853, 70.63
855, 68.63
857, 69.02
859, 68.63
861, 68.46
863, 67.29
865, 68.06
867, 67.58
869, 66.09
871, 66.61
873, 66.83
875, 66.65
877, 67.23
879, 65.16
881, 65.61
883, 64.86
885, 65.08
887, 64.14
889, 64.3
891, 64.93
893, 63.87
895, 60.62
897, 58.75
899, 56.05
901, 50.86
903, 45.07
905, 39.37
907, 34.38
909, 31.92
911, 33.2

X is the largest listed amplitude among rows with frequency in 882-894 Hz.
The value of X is 65.08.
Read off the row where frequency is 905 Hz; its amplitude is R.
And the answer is 39.37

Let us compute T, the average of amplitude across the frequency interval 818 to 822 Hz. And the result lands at 66.4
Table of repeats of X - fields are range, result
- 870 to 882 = 67.23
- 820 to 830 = 71.55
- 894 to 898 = 60.62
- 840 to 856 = 76.19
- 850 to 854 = 71.07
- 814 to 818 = 66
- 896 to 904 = 58.75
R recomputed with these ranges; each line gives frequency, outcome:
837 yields 79.19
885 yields 65.08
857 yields 69.02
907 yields 34.38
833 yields 76.84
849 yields 69.49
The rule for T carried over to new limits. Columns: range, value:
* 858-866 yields 68.1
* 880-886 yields 65.2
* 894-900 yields 58.5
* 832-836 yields 77.5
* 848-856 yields 70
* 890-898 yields 62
